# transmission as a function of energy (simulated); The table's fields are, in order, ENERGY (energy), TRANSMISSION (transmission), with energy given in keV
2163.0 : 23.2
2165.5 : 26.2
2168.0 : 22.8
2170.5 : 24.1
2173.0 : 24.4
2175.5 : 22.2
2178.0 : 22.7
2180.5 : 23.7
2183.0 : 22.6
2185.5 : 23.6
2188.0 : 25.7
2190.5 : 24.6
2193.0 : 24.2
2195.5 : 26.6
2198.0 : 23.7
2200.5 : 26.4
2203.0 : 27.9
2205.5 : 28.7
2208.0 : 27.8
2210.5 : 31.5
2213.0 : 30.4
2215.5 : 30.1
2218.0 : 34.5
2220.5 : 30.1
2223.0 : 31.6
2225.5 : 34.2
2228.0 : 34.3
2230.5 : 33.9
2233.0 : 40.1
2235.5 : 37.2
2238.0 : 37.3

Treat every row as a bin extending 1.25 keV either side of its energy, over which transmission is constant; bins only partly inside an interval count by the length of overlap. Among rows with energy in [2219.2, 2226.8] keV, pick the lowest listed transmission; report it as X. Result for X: 30.1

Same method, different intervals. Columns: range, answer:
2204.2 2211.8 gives 27.8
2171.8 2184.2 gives 22.2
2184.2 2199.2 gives 23.6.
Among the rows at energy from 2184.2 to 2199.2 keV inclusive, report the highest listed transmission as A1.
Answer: 26.6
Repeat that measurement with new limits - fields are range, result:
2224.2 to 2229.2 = 34.3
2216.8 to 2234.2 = 40.1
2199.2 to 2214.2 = 31.5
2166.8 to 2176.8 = 24.4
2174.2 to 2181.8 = 23.7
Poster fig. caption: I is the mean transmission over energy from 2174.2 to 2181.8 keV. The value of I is 22.9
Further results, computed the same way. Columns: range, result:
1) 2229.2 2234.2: 36.9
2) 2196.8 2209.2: 26.9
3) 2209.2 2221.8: 31.3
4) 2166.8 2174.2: 23.8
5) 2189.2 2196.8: 25.1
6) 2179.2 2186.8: 23.3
